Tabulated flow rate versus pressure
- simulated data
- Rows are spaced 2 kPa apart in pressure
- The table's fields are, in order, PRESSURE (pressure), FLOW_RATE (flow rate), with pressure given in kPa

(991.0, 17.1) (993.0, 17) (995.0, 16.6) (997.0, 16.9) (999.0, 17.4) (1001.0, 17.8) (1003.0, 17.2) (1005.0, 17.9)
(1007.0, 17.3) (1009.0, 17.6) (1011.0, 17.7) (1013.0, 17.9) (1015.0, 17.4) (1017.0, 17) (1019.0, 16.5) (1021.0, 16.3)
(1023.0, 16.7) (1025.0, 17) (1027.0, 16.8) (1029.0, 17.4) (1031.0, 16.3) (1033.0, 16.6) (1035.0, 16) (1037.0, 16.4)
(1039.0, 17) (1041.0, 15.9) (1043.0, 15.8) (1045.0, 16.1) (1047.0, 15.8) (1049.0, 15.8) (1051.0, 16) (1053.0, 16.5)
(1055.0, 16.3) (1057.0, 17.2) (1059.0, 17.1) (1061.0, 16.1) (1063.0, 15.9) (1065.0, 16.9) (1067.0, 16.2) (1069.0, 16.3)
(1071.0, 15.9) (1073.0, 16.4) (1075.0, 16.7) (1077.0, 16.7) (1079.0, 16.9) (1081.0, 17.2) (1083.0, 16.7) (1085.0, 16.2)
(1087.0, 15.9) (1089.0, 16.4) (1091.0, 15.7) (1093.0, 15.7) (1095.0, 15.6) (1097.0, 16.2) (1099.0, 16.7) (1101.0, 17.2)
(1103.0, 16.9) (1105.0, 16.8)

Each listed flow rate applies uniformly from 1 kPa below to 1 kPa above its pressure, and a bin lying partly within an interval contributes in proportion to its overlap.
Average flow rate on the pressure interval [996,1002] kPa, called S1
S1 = 17.4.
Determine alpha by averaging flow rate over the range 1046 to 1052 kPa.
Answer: 15.9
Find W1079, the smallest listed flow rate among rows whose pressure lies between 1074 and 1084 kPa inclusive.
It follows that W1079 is 16.7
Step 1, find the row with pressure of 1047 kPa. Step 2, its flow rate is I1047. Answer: 15.8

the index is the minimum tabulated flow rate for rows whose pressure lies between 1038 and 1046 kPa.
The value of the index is 15.8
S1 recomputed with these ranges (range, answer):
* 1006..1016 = 17.6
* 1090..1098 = 15.8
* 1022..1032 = 16.8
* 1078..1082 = 17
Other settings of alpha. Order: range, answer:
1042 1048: 15.9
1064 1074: 16.3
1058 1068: 16.4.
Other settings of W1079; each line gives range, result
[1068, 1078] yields 15.9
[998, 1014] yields 17.2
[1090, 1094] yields 15.7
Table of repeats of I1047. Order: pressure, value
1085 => 16.2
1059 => 17.1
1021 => 16.3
